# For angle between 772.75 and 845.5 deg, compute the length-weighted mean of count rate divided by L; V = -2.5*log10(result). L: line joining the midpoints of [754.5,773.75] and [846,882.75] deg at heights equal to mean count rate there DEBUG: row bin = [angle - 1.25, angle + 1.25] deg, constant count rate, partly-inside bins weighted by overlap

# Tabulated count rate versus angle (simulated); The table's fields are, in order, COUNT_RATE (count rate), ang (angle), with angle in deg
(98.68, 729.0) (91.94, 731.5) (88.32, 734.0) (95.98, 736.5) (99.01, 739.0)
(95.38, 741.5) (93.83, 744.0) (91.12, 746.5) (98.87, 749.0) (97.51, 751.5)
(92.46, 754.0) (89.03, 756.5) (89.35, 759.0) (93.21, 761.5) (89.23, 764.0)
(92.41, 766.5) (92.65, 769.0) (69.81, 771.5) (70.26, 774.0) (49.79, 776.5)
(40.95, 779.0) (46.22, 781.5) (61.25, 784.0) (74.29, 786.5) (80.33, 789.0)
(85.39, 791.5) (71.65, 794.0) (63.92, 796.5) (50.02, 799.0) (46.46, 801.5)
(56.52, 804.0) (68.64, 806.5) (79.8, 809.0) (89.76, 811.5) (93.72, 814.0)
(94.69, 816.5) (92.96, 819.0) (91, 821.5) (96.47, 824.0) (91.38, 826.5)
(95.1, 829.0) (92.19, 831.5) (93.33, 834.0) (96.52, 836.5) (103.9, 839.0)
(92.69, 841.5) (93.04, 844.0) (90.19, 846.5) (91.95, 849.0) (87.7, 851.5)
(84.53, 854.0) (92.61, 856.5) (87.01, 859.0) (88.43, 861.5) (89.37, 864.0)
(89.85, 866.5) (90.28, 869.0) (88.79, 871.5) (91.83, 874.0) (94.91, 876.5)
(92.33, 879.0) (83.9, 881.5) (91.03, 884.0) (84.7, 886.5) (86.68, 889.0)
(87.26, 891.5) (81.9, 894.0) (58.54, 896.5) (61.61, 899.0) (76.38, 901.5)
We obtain 0.13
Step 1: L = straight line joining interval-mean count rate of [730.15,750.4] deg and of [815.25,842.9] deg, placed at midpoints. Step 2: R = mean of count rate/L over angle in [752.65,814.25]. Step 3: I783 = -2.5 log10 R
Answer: 0.28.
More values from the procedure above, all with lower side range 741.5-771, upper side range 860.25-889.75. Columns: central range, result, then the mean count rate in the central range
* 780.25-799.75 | 0.336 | 67.1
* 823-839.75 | -0.057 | 95.3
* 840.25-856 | -0.001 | 90.1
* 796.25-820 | 0.226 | 73.9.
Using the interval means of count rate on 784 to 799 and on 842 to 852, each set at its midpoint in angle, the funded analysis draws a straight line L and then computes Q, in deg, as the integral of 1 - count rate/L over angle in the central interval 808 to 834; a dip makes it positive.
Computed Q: -3.1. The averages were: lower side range 71.9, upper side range 91.1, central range 91.9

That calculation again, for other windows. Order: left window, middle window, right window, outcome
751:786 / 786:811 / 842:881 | 3.87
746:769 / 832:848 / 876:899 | -1.53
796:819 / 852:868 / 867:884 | -0.41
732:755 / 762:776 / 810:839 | 1.89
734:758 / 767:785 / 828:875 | 5.92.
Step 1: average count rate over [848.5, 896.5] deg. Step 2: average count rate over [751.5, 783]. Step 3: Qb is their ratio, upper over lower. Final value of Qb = 1.1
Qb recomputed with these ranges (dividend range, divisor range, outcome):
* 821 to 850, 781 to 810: 1.43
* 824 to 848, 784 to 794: 1.23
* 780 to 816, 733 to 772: 0.75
